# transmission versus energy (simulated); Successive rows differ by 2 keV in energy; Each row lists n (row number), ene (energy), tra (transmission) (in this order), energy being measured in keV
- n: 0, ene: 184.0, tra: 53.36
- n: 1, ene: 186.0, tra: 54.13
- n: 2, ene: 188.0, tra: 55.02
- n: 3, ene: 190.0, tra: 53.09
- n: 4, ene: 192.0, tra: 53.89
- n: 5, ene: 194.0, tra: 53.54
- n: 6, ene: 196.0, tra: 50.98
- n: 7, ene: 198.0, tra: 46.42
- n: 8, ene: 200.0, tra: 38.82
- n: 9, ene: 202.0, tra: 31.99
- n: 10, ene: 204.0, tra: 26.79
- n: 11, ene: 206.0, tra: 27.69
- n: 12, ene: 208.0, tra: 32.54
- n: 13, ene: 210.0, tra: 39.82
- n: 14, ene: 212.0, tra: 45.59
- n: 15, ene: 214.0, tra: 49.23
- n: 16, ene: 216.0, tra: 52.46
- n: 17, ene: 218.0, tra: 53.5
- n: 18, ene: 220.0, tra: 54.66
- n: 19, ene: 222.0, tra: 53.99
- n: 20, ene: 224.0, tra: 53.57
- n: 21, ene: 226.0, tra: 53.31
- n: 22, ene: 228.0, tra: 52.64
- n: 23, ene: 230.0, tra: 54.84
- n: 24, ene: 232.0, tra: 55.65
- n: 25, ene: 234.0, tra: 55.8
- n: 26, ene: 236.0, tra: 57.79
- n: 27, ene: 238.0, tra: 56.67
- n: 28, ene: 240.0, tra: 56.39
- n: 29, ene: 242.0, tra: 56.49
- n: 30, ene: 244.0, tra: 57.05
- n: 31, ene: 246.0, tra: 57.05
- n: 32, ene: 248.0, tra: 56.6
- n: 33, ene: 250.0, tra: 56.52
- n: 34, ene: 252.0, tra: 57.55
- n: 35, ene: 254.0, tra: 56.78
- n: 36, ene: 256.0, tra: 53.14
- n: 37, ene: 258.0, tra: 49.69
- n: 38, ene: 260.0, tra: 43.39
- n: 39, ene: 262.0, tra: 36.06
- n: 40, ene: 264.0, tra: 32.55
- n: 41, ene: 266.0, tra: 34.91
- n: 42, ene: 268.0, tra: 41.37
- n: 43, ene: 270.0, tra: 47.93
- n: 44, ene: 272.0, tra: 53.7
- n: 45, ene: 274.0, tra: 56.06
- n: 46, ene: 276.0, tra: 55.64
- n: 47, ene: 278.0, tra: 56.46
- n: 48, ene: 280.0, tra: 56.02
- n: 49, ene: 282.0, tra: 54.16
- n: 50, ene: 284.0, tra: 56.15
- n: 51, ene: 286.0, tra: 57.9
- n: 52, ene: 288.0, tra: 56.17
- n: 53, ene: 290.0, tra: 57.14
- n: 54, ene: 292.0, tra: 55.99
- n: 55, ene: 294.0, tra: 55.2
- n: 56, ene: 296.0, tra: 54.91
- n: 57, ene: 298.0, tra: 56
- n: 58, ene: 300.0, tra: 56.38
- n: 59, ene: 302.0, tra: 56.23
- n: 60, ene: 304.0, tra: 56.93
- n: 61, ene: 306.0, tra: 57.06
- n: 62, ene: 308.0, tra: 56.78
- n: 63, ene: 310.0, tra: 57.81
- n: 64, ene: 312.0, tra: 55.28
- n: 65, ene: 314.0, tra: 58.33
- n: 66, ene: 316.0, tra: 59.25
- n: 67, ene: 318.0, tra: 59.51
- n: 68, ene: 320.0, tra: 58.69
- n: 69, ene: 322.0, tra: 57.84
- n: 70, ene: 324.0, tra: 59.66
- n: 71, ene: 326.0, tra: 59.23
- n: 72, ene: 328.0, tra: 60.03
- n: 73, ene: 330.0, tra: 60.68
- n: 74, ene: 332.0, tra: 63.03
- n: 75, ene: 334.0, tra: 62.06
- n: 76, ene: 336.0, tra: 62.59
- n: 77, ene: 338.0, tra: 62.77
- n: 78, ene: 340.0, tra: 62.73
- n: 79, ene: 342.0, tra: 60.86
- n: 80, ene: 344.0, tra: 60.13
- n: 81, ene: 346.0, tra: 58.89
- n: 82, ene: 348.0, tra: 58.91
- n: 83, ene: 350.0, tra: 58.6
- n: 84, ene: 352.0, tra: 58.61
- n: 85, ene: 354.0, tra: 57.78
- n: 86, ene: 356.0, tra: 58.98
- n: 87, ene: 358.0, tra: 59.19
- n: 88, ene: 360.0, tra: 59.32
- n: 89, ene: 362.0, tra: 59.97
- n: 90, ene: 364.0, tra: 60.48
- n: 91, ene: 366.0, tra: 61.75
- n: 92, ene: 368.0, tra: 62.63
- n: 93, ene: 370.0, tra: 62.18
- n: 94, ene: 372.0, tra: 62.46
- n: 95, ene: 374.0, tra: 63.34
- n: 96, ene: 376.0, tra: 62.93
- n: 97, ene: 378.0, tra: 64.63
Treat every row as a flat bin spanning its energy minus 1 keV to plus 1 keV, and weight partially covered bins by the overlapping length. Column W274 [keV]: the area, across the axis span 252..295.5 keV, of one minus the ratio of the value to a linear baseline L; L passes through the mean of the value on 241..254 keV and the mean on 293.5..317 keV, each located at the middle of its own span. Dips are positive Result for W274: 4.5 keV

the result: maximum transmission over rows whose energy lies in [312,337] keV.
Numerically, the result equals 63.03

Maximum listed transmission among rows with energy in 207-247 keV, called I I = 57.79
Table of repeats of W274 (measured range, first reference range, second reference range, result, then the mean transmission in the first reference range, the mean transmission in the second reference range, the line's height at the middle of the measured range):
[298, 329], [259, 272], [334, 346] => -2.2 keV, 40.5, 61.6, 54.1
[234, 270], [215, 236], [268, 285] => 2.2 keV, 54.2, 53.7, 54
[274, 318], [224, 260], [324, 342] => 1.8 keV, 55.1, 61.5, 58.9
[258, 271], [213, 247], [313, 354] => 3.8 keV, 54.8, 60.1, 56.5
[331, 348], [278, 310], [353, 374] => -0.7 keV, 56.3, 60.6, 59.1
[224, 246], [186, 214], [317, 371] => -3.8 keV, 43.4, 60.3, 47.5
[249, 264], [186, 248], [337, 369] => 1.0 keV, 49.8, 60.1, 52.8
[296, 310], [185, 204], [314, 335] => 0.3 keV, 47.5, 59.9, 57.9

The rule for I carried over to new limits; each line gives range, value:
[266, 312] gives 57.9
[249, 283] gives 57.55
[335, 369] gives 62.77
